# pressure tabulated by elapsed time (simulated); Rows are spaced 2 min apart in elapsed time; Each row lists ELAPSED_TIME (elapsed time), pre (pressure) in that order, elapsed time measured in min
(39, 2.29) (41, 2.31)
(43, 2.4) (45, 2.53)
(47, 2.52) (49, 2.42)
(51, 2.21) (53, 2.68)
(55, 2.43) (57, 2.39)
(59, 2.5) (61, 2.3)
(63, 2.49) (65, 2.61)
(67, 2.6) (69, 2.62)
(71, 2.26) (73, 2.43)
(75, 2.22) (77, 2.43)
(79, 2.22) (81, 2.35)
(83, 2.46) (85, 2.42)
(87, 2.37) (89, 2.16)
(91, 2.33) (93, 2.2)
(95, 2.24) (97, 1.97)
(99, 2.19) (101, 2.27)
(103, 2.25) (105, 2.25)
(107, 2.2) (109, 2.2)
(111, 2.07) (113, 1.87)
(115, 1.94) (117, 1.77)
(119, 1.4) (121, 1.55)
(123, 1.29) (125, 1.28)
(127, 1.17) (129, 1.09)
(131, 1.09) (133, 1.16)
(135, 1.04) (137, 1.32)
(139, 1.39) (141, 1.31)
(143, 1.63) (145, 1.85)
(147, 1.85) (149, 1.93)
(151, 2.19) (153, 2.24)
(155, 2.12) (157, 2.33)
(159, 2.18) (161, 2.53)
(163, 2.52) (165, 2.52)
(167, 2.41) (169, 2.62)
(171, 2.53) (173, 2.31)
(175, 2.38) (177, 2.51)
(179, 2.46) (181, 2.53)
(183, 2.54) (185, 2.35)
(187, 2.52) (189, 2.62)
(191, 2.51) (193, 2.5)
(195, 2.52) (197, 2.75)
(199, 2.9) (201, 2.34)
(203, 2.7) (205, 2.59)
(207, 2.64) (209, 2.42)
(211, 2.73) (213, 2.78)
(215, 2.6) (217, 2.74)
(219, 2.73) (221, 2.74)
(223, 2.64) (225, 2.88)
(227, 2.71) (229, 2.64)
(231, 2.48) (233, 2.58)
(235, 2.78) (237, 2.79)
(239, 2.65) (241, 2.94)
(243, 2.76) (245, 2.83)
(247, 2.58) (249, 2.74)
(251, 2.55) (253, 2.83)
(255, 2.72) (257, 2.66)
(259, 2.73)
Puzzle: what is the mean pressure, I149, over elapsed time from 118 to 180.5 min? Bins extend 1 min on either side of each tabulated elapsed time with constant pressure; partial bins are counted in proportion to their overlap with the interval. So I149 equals 1.88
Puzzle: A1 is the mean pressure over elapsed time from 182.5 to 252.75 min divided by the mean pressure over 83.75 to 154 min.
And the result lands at 1.46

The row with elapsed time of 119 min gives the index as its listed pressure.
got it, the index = 1.4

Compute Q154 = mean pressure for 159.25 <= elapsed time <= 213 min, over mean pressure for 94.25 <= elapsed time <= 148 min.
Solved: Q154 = 1.50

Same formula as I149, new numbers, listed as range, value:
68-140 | 1.93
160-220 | 2.56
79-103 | 2.27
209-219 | 2.69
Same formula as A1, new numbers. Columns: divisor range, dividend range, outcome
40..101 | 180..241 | 1.11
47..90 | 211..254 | 1.13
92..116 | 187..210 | 1.21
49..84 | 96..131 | 0.74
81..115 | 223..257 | 1.23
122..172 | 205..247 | 1.48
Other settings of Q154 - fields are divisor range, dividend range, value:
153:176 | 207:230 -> 1.12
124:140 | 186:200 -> 2.19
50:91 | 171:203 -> 1.05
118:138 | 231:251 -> 2.19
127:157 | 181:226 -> 1.64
